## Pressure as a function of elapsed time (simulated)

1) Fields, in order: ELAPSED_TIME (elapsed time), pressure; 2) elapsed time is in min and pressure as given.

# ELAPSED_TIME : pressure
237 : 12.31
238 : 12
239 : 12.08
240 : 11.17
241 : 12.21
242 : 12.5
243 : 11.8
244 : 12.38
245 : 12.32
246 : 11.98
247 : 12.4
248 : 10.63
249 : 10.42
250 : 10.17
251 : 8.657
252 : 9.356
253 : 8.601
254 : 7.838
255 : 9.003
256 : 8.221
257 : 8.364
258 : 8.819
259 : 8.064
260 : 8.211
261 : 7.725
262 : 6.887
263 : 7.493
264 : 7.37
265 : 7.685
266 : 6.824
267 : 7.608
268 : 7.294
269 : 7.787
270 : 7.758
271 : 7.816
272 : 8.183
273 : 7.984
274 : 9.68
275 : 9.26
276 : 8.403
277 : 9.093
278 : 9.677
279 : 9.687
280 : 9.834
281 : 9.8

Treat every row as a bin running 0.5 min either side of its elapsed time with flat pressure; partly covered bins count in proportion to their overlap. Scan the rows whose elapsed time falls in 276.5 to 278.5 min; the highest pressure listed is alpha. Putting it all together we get 9.677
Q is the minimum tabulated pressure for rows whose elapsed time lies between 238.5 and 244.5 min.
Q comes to 11.17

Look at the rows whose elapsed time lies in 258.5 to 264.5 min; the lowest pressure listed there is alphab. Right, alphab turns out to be 6.887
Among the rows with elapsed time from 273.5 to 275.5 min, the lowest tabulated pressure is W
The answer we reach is 9.26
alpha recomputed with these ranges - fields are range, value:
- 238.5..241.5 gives 12.21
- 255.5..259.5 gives 8.819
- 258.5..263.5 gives 8.211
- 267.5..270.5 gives 7.787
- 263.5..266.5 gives 7.685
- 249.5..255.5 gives 10.17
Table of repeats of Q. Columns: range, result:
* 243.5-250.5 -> 10.17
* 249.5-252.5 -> 8.657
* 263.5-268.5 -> 6.824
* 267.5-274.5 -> 7.294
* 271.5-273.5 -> 7.984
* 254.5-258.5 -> 8.221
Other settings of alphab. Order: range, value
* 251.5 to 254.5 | 7.838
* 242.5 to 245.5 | 11.8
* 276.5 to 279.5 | 9.093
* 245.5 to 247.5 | 11.98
